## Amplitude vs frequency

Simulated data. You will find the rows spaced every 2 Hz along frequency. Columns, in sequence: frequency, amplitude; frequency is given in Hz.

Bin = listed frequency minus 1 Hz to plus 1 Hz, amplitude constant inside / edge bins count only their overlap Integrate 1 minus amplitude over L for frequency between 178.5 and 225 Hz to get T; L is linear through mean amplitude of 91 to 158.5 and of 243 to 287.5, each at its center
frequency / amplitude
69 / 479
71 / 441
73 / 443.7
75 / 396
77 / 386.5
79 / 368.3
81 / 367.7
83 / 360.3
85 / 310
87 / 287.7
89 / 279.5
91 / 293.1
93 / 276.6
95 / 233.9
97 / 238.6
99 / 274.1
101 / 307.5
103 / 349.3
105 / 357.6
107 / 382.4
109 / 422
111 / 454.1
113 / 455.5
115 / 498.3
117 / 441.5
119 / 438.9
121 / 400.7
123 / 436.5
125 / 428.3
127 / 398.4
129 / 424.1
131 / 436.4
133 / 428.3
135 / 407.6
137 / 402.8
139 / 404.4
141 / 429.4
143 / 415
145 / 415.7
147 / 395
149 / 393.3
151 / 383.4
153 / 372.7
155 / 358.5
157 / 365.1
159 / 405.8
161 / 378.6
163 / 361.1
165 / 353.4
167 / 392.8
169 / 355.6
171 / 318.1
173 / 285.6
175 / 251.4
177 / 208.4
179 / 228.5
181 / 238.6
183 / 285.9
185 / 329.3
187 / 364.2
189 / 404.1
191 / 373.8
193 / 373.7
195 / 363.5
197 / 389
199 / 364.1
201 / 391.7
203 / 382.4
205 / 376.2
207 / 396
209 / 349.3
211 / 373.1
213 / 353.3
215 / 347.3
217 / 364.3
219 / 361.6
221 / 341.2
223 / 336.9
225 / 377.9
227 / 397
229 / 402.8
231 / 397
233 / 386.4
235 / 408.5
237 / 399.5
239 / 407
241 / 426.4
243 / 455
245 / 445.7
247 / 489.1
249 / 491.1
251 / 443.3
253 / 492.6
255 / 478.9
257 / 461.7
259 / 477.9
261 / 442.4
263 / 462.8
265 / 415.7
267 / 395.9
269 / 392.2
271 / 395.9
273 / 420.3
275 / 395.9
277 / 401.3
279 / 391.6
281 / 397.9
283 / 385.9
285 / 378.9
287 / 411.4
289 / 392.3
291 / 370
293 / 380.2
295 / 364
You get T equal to 6.6 Hz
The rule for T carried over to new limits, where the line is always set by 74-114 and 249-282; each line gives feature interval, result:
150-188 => 5.09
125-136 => -1.85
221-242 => 1.10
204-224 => 2.16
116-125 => -1.91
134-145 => -1.45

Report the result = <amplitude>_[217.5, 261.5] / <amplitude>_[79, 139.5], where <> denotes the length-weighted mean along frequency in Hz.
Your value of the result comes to 1.1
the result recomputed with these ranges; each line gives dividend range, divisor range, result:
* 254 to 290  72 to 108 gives 1.27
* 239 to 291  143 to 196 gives 1.24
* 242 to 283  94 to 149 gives 1.10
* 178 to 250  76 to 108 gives 1.19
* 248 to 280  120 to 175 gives 1.12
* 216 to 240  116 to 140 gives 0.91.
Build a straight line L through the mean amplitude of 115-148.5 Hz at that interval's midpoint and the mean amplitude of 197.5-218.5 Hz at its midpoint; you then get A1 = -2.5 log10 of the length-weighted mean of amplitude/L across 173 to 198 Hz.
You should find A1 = 0.21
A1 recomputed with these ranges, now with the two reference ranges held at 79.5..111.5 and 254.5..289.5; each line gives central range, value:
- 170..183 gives 0.381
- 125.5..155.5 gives -0.170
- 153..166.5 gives -0.043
